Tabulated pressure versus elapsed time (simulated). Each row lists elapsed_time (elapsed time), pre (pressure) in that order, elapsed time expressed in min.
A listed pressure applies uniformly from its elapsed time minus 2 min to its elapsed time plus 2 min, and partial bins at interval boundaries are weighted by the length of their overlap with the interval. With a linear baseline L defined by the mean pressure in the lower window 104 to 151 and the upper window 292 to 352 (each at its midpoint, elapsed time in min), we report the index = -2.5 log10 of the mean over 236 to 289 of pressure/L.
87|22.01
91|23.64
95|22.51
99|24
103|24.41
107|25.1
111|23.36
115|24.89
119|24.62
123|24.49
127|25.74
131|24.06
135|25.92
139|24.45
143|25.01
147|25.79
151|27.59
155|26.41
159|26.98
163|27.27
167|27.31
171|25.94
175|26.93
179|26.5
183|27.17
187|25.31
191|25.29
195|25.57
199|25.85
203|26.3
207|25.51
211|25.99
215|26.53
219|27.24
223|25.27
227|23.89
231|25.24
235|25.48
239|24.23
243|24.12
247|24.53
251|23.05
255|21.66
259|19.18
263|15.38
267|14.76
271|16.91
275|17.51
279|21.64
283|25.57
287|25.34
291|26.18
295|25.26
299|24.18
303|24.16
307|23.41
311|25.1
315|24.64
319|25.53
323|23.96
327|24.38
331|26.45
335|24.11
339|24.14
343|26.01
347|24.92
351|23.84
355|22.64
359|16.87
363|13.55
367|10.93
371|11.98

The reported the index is 0.172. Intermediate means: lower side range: 25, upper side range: 24.7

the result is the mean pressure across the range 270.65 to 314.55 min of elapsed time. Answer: 23.5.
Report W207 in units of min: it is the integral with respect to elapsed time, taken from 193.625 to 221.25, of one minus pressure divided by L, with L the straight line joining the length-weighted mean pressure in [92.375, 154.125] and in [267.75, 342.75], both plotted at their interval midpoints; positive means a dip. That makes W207 -2.1 min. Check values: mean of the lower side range 24.8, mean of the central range 26.1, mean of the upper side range 23.7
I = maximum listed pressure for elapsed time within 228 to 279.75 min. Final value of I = 25.48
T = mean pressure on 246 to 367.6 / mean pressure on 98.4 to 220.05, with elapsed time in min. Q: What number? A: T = 0.86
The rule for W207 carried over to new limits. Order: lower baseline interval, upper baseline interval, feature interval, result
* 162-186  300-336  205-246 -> 1.07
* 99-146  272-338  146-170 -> -2.24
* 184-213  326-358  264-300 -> 4.65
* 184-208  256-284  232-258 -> -3.37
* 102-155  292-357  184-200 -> -0.42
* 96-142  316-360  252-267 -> 3.57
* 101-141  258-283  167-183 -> -3.10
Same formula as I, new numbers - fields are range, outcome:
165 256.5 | 27.31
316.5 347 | 26.45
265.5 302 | 26.18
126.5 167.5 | 27.59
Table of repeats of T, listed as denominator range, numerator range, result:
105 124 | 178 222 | 1.07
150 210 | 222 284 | 0.82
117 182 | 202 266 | 0.92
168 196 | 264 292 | 0.79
